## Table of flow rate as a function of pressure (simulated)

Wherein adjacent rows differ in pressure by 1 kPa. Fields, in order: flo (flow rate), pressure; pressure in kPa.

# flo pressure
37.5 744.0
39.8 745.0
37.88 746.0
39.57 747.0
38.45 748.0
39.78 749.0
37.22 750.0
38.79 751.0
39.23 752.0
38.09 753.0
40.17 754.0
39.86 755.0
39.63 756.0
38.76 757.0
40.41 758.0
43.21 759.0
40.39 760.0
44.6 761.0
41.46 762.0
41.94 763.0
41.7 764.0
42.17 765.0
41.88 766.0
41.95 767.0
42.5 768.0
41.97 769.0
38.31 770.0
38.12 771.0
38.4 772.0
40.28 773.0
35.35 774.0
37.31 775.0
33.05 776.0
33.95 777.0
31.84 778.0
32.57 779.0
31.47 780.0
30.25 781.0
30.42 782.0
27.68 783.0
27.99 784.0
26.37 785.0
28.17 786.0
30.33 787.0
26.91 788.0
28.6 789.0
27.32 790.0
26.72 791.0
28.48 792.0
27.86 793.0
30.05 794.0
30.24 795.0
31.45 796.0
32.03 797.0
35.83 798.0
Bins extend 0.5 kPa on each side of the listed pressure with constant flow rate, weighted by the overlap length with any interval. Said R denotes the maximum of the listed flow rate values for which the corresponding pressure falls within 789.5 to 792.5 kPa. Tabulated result 28.48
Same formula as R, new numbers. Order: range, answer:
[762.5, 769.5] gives 42.5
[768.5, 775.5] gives 41.97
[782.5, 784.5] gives 27.99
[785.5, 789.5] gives 30.33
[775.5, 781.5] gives 33.95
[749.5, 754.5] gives 40.17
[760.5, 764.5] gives 44.6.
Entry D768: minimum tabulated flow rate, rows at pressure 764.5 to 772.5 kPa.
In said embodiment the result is 38.12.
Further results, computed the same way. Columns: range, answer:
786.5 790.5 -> 26.91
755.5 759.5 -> 38.76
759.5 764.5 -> 40.39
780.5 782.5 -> 30.25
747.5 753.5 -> 37.22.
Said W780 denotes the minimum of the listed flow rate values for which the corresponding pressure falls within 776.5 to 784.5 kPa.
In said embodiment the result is 27.68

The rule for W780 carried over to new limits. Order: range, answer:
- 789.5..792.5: 26.72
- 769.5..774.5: 35.35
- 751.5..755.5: 38.09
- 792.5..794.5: 27.86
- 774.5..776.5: 33.05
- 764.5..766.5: 41.88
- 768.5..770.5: 38.31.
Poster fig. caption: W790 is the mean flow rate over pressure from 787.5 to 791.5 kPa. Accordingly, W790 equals 27.4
